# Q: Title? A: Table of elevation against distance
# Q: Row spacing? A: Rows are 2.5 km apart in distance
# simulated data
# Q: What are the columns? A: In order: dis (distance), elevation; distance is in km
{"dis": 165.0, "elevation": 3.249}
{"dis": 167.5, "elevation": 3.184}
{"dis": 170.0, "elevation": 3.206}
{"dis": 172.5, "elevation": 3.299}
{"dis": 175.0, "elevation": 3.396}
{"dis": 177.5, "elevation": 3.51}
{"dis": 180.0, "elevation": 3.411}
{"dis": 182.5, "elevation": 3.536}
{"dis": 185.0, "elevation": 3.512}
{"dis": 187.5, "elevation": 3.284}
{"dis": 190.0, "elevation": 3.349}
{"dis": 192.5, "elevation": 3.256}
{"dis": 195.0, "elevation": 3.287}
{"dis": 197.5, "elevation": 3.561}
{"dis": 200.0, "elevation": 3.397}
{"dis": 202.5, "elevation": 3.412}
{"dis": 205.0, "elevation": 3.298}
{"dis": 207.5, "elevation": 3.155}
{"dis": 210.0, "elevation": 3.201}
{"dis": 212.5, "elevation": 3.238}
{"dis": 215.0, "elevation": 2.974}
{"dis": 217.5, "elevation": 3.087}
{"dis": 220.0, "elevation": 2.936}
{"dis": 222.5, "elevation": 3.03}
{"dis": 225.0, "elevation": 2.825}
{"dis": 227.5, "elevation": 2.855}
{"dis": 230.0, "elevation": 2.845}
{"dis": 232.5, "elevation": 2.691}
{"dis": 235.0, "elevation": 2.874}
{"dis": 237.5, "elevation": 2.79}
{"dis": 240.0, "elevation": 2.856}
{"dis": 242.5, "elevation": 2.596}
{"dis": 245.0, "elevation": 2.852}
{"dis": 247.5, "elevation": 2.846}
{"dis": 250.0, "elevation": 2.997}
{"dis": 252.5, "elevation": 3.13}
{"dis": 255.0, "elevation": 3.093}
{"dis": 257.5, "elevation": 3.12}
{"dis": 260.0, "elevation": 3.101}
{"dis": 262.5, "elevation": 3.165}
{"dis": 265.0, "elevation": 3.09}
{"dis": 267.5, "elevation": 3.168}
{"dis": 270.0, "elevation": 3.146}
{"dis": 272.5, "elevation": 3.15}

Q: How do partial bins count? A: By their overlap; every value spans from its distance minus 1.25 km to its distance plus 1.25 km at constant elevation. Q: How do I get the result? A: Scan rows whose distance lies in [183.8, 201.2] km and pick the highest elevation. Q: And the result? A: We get 3.561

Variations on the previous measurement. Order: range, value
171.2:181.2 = 3.51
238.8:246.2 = 2.856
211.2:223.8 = 3.238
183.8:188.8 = 3.512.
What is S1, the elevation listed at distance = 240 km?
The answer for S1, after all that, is 2.856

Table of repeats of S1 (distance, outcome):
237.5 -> 2.79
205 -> 3.298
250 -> 2.997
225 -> 2.825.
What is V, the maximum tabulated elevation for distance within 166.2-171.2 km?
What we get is 3.206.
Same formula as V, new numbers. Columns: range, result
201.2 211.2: 3.412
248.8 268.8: 3.168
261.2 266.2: 3.165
